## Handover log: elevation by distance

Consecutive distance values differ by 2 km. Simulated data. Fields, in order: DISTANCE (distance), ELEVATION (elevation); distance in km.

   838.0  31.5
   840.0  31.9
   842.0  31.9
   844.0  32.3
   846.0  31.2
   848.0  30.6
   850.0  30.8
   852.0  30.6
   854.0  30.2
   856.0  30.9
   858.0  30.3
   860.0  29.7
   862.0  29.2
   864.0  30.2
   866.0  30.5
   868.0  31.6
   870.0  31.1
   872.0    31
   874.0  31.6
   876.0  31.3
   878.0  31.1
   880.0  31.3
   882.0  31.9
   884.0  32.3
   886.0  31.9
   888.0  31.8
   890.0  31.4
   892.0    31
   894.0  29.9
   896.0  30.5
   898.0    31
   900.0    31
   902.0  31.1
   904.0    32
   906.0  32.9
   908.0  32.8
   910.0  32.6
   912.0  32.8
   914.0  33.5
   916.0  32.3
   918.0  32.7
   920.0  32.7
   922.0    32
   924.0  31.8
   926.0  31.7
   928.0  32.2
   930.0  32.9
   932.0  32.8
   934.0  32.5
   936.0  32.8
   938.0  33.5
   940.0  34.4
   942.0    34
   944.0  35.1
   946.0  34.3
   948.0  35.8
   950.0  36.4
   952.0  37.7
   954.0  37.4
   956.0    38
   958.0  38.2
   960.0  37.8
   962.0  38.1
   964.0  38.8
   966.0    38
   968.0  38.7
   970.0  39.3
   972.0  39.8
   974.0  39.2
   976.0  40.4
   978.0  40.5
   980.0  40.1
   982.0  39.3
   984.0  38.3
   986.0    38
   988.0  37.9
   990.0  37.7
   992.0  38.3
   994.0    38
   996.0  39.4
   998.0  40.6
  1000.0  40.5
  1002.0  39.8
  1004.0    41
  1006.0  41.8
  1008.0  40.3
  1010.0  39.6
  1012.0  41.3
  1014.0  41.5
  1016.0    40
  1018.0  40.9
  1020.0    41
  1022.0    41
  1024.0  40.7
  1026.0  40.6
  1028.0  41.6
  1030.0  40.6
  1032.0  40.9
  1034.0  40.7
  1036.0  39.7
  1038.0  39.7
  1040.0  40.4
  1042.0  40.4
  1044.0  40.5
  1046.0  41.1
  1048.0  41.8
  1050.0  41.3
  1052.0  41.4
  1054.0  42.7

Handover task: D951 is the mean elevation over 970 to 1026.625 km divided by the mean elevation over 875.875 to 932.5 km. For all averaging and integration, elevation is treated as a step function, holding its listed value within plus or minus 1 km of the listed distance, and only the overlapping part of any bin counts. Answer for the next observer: 1.3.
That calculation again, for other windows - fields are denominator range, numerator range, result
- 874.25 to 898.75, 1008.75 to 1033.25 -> 1.30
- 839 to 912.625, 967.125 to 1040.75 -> 1.28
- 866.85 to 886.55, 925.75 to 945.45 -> 1.06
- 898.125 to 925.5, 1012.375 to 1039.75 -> 1.26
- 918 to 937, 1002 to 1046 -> 1.26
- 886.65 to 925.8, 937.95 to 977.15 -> 1.17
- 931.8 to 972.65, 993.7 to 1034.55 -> 1.12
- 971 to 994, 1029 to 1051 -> 1.04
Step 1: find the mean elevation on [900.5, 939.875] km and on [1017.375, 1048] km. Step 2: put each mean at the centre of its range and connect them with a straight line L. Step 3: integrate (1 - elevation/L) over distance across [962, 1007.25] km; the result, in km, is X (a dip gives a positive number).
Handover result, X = -2.6 km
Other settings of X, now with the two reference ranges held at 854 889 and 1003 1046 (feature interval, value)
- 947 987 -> -1.5 km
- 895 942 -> 2.2 km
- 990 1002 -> -0.1 km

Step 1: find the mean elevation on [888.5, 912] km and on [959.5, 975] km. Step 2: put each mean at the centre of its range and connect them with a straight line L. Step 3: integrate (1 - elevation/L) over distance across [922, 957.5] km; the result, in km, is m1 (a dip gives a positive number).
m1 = 1.5 km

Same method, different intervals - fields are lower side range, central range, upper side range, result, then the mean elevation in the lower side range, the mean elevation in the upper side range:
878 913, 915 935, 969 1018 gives 1.0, 31.6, 39.7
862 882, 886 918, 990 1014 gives 1.3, 31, 40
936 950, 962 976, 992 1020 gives -0.8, 34.5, 40.3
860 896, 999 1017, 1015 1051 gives -0.7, 31.1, 40.7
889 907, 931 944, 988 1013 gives 0.4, 31.2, 39.8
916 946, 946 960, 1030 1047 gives -1.0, 33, 40.4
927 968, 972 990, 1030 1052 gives -0.8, 35.6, 40.7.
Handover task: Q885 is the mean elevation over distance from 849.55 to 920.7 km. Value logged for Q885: 31.4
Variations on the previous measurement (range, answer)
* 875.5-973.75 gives 33.8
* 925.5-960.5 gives 34.9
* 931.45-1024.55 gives 38.3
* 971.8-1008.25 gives 39.5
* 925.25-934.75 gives 32.4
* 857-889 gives 31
